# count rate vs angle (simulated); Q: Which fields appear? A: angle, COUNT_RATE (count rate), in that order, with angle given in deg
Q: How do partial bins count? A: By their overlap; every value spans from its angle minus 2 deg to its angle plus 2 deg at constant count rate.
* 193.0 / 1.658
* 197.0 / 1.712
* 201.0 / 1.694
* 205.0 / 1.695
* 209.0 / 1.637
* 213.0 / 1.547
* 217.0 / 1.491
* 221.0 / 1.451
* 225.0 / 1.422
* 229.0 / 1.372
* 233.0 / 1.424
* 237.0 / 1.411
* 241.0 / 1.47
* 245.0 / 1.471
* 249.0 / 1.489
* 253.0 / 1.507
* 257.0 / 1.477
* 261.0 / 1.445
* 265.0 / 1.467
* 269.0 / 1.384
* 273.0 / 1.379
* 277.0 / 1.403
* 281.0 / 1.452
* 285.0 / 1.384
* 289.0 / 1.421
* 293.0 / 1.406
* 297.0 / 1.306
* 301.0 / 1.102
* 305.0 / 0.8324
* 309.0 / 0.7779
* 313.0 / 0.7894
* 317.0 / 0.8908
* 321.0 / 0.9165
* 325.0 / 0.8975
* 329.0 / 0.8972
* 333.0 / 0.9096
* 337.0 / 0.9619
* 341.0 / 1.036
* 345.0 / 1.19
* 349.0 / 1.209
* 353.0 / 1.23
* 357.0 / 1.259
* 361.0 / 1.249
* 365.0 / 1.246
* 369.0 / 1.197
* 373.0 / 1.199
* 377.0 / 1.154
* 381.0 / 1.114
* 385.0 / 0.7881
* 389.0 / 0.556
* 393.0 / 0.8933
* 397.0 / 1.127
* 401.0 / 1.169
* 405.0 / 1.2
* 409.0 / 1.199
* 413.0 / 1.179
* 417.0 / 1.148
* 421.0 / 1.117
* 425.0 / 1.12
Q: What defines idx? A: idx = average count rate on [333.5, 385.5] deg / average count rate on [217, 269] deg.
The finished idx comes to 0.79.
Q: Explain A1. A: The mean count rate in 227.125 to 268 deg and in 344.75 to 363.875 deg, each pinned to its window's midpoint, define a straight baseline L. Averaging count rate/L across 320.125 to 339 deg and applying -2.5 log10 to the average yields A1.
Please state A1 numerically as 0.36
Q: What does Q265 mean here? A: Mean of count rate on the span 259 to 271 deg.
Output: 1.43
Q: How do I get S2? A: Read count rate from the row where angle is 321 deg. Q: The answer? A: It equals 0.9165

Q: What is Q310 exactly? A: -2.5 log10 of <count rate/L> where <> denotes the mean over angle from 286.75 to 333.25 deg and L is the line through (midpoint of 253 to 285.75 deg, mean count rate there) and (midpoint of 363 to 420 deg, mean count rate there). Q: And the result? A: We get 0.28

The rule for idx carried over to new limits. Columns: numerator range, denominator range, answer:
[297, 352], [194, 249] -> 0.64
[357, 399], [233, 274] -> 0.73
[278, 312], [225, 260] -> 0.83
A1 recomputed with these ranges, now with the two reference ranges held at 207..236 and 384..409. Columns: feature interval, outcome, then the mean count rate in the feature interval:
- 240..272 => -0.06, 1.46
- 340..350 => -0.02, 1.15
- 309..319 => 0.42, 0.828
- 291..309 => 0.13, 1.12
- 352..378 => -0.14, 1.22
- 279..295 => -0.10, 1.42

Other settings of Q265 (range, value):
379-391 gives 0.819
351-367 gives 1.25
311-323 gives 0.866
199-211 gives 1.68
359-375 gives 1.22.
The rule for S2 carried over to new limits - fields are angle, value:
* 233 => 1.424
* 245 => 1.471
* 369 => 1.197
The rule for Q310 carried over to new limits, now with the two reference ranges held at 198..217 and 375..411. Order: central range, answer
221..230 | 0.12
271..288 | -0.01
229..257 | 0.04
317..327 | 0.36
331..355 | 0.09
